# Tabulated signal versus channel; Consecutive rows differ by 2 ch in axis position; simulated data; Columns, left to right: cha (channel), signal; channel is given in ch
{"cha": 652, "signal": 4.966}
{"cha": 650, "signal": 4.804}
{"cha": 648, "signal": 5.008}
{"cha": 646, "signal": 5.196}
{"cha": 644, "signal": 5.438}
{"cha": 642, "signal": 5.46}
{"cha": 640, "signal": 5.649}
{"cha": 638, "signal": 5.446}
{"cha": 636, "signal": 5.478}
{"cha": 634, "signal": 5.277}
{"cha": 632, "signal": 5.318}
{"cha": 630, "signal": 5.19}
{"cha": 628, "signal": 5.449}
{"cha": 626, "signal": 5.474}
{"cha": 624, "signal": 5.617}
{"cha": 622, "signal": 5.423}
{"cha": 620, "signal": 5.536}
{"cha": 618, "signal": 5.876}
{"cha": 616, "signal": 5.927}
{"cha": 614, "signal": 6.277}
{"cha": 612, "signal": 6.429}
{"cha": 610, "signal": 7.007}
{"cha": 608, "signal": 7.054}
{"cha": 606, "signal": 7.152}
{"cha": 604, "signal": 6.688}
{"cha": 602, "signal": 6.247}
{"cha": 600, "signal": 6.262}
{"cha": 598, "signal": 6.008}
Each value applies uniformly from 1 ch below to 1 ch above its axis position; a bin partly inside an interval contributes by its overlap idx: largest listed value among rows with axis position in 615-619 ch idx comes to 5.927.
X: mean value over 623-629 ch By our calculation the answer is 5.51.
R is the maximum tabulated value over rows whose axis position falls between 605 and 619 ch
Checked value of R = 7.152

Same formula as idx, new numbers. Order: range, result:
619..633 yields 5.617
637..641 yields 5.649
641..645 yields 5.46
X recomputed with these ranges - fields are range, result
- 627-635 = 5.31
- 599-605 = 6.4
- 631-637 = 5.36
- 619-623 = 5.48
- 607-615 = 6.69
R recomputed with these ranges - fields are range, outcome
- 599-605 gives 6.688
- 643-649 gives 5.438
